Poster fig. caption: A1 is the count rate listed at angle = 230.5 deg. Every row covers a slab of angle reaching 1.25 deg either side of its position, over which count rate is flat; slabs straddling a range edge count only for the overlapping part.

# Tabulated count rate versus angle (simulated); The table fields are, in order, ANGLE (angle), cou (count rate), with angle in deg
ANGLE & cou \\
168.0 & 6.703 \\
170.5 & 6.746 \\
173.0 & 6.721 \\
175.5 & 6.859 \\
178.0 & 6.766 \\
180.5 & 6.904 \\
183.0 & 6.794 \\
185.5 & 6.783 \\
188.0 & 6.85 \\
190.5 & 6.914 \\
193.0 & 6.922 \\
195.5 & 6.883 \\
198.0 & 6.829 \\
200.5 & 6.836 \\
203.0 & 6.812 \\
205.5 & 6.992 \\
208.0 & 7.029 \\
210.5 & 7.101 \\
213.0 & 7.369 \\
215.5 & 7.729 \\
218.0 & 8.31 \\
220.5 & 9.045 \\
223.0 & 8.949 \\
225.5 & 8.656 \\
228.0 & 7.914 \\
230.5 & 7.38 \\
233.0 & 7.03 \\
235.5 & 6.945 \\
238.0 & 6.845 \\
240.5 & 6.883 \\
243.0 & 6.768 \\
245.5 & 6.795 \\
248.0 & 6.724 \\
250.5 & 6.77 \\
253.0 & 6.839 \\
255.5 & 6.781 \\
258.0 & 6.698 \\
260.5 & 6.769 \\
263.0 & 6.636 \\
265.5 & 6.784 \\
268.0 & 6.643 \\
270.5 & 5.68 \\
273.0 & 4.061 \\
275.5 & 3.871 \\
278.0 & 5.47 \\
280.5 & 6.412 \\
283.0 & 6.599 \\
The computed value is 7.38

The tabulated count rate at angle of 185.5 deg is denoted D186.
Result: 6.783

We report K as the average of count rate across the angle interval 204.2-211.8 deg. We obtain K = 7.04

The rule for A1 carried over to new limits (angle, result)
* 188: 6.85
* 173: 6.721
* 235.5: 6.945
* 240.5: 6.883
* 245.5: 6.795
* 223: 8.949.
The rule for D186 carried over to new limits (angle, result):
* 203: 6.812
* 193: 6.922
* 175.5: 6.859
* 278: 5.47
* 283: 6.599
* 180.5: 6.904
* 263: 6.636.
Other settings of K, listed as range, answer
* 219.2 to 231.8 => 8.38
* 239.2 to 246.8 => 6.81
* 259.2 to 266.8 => 6.73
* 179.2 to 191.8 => 6.85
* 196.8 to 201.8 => 6.83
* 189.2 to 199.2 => 6.89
